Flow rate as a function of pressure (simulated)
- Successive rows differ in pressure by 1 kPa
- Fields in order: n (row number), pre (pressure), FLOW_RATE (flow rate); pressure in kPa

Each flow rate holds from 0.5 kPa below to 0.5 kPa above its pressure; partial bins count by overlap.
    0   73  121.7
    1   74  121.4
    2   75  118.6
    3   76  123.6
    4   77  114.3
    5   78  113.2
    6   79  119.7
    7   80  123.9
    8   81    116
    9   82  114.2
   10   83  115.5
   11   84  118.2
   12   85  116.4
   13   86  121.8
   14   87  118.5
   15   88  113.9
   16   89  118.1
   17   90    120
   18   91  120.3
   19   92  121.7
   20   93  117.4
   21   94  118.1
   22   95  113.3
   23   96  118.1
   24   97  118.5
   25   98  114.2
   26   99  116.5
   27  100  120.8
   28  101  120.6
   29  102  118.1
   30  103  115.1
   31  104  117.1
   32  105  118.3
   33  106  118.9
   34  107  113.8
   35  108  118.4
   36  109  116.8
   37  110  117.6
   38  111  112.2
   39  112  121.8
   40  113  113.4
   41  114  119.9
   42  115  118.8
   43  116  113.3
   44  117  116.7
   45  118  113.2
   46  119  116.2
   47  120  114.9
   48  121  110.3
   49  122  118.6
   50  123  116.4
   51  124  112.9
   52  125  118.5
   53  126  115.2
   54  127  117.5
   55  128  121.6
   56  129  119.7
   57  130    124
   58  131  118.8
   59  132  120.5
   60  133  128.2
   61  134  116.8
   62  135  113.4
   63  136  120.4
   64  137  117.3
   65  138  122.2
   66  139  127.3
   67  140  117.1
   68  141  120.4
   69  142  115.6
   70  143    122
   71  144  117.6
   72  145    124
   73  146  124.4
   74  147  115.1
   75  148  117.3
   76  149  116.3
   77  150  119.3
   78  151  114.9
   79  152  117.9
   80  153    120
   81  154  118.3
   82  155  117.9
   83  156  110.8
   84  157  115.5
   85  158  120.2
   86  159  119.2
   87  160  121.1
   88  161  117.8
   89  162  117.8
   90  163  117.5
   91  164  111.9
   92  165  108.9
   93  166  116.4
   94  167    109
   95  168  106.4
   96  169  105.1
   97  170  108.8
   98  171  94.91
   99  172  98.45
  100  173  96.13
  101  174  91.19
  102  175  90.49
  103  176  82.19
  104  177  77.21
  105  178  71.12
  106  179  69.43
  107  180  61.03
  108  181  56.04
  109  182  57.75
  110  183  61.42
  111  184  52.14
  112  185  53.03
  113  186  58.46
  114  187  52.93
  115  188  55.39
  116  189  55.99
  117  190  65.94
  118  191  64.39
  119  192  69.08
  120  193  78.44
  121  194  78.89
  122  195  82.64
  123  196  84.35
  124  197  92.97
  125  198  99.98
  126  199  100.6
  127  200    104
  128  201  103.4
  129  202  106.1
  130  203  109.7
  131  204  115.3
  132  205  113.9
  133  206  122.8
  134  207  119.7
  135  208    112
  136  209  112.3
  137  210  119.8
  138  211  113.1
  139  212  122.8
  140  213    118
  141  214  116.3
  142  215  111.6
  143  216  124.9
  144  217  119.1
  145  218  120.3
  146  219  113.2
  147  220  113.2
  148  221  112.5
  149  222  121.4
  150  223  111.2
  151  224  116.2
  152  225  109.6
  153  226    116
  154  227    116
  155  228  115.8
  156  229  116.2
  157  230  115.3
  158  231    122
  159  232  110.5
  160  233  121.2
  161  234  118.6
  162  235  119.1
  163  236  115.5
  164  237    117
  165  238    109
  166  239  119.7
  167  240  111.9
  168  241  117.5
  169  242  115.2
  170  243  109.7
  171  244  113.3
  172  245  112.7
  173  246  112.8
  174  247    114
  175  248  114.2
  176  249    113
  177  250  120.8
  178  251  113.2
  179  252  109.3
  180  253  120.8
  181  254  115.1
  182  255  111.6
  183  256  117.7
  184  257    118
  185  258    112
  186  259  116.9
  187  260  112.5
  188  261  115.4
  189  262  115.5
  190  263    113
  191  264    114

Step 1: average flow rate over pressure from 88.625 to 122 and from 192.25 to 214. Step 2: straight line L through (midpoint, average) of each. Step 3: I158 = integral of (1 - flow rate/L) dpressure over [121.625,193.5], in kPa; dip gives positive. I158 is 5.7 kPa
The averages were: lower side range 117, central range 102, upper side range 105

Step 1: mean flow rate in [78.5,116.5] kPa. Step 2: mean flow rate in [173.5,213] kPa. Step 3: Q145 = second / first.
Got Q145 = 0.73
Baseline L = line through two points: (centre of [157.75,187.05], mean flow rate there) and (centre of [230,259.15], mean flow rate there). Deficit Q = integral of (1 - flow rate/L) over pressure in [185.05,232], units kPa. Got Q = 0.5 kPa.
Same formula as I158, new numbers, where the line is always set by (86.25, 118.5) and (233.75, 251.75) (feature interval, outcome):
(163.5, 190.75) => 8.4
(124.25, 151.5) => -0.6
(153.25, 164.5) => -0.1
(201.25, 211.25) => 0.1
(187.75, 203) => 4.1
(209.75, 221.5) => -0.2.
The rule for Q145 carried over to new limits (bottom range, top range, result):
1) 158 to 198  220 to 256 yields 1.35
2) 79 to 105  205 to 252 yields 0.98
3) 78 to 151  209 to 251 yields 0.98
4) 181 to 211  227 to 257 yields 1.34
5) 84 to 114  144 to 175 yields 0.96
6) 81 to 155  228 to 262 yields 0.98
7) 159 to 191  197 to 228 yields 1.33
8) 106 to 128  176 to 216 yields 0.76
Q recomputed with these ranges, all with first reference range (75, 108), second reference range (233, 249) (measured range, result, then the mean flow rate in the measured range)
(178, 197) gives 8.3 kPa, 65.2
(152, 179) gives 2.4 kPa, 106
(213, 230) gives -0.1 kPa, 116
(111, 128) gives 0.2 kPa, 116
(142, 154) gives -0.2 kPa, 119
